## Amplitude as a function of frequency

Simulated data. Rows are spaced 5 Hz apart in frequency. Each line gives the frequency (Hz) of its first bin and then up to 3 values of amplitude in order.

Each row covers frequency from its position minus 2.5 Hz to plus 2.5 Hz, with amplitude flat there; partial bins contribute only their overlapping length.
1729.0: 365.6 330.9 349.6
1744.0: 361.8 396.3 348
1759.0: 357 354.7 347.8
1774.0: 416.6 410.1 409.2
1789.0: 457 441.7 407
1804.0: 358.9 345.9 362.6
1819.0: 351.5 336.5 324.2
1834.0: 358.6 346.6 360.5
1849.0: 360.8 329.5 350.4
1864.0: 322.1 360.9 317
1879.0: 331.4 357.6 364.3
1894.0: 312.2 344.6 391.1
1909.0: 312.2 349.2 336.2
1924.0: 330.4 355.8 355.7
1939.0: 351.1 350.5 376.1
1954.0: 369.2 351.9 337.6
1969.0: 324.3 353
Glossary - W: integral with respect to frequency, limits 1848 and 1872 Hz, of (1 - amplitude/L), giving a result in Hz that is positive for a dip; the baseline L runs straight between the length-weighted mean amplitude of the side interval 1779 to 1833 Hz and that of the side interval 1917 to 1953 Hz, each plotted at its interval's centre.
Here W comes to 1.64 Hz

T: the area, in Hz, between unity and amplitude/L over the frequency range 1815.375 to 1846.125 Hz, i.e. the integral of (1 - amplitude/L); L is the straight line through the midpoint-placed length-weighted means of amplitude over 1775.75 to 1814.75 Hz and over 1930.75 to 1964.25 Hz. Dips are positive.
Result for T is 3.5 Hz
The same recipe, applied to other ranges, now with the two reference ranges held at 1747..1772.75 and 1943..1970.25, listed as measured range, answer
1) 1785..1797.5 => -2.77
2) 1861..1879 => 1.19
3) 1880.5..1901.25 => 0.71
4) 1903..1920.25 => 0.54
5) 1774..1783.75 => -1.34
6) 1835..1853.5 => 0.27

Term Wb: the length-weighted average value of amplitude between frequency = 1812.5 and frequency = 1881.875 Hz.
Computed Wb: 344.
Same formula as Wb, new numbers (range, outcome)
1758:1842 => 376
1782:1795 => 436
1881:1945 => 347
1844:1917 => 344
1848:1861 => 345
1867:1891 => 346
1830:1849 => 354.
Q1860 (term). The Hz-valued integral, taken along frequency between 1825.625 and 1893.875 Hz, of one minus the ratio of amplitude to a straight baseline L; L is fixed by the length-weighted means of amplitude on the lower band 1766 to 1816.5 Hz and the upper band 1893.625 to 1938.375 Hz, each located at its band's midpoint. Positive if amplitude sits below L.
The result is 4.4 Hz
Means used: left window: 395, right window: 345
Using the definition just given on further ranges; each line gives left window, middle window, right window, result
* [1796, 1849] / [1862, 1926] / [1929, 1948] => 2.60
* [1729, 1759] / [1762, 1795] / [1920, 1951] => -4.39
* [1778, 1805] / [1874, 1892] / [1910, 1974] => 1.44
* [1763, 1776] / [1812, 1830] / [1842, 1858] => 0.69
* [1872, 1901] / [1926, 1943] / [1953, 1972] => -0.56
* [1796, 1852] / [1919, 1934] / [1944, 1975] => 0.38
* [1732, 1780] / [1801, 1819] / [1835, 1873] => -0.06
